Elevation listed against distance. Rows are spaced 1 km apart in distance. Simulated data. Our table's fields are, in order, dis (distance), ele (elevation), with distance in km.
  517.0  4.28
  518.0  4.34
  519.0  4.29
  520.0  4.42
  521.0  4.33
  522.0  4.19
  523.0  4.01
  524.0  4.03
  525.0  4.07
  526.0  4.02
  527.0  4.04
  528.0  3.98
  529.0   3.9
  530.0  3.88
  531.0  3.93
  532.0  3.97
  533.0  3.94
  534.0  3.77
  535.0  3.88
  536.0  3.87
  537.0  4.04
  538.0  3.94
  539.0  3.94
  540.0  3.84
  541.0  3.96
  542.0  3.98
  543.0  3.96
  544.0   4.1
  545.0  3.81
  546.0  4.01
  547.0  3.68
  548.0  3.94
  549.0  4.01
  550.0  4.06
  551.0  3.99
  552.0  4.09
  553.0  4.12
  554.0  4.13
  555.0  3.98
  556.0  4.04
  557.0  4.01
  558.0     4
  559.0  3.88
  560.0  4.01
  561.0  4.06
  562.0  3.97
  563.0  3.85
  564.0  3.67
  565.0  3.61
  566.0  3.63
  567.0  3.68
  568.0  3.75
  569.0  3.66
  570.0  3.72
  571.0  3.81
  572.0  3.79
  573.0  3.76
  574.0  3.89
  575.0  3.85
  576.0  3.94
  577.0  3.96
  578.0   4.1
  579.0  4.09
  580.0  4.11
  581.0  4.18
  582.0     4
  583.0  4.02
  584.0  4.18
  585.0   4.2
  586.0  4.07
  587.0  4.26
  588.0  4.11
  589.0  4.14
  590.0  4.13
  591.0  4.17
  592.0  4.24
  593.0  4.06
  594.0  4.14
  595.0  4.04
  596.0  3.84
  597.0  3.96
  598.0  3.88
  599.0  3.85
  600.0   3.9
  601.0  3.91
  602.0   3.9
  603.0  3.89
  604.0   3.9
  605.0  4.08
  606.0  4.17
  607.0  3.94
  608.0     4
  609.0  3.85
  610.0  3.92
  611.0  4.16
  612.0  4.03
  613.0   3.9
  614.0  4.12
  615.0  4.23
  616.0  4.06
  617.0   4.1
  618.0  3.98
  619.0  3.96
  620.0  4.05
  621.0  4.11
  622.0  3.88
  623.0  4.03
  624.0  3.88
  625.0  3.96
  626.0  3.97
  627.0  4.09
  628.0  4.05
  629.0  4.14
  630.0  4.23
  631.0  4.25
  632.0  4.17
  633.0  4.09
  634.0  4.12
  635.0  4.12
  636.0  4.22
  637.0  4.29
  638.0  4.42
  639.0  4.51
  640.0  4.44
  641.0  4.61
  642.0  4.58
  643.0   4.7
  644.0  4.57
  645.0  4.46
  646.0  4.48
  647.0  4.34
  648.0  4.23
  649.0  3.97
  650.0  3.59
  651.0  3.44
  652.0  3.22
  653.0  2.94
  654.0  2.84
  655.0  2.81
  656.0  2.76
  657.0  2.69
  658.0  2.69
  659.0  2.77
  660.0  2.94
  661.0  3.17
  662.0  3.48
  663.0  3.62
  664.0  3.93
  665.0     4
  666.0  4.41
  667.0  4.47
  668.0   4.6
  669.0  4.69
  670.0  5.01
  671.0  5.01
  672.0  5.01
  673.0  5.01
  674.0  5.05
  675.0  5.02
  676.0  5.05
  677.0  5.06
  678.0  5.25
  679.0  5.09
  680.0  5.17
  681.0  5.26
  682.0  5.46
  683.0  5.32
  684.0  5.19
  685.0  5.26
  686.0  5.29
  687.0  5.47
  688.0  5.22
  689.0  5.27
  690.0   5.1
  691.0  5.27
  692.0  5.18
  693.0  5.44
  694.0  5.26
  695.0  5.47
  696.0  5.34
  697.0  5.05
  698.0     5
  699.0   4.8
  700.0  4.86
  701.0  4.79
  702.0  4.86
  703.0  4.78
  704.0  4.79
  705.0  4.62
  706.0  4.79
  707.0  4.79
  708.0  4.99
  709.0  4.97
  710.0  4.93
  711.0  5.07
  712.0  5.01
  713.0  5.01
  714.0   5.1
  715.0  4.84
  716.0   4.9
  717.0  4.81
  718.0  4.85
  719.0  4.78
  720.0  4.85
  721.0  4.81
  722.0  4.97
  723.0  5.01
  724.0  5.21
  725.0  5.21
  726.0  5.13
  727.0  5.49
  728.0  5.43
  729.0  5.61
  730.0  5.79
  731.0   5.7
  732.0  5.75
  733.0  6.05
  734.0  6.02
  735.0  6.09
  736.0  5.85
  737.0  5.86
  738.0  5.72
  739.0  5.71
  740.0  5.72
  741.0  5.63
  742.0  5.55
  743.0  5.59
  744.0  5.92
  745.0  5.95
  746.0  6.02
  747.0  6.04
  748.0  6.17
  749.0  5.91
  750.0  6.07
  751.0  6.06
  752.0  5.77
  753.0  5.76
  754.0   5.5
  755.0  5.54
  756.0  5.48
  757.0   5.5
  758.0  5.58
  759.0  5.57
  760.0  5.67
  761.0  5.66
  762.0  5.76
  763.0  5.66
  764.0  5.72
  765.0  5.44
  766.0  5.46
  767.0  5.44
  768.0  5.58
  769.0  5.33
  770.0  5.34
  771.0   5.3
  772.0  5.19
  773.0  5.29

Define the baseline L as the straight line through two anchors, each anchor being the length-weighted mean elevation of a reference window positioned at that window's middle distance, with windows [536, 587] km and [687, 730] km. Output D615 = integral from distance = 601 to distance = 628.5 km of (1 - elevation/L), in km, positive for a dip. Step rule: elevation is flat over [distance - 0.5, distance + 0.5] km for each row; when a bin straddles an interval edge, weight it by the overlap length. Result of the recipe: 2.1 km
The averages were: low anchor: 3.94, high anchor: 5.05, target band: 4.01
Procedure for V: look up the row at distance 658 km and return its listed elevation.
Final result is 2.69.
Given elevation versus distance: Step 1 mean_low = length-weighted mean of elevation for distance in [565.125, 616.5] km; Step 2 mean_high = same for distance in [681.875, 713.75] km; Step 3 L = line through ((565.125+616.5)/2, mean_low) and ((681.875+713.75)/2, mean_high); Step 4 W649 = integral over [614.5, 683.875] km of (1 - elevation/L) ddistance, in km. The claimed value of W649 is 6.1 km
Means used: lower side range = 3.98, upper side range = 5.08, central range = 4.18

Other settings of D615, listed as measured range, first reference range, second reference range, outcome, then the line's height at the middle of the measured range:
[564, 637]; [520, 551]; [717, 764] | 7.9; 4.49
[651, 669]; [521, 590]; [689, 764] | 5.3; 4.83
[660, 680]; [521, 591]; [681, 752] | 1.6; 4.93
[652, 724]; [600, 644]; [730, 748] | 6.3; 5.09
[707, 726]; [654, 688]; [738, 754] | 1.1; 5.28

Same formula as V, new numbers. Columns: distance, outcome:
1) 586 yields 4.07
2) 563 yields 3.85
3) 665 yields 4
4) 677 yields 5.06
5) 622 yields 3.88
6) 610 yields 3.92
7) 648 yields 4.23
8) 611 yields 4.16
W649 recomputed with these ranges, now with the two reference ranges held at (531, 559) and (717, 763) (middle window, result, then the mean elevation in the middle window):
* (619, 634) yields 1.9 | 4.06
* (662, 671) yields 1.2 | 4.33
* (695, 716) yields 1.5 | 4.93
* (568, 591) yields 1.4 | 4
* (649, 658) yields 3.3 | 3.07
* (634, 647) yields 0.9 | 4.43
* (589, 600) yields 0.9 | 4.03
